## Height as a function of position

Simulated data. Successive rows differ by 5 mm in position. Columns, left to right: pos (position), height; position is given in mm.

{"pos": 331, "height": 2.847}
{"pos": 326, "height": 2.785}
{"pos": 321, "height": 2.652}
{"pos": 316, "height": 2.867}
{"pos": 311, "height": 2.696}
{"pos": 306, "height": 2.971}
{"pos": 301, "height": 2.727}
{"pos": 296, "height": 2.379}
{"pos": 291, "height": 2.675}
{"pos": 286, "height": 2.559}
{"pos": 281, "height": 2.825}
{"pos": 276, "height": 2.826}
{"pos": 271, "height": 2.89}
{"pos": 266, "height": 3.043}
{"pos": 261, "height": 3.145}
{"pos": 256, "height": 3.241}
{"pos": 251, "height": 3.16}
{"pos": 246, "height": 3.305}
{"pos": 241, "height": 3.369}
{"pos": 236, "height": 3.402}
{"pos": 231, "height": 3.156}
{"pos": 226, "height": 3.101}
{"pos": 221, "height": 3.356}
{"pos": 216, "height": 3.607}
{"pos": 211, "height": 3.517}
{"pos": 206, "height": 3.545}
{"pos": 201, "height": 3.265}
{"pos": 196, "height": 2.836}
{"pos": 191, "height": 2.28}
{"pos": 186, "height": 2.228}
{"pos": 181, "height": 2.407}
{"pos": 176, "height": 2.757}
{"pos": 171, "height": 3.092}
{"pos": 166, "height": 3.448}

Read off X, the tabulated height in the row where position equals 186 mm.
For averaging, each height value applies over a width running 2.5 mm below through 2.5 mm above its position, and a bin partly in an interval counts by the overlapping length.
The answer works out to 2.228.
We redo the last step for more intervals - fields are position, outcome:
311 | 2.696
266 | 3.043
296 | 2.379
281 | 2.825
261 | 3.145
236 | 3.402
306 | 2.971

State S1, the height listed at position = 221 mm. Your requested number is 3.356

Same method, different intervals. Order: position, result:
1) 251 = 3.16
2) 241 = 3.369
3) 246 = 3.305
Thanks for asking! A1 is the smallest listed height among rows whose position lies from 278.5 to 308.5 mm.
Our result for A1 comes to 2.379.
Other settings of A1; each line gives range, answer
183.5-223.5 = 2.228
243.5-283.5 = 2.825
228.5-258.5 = 3.156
